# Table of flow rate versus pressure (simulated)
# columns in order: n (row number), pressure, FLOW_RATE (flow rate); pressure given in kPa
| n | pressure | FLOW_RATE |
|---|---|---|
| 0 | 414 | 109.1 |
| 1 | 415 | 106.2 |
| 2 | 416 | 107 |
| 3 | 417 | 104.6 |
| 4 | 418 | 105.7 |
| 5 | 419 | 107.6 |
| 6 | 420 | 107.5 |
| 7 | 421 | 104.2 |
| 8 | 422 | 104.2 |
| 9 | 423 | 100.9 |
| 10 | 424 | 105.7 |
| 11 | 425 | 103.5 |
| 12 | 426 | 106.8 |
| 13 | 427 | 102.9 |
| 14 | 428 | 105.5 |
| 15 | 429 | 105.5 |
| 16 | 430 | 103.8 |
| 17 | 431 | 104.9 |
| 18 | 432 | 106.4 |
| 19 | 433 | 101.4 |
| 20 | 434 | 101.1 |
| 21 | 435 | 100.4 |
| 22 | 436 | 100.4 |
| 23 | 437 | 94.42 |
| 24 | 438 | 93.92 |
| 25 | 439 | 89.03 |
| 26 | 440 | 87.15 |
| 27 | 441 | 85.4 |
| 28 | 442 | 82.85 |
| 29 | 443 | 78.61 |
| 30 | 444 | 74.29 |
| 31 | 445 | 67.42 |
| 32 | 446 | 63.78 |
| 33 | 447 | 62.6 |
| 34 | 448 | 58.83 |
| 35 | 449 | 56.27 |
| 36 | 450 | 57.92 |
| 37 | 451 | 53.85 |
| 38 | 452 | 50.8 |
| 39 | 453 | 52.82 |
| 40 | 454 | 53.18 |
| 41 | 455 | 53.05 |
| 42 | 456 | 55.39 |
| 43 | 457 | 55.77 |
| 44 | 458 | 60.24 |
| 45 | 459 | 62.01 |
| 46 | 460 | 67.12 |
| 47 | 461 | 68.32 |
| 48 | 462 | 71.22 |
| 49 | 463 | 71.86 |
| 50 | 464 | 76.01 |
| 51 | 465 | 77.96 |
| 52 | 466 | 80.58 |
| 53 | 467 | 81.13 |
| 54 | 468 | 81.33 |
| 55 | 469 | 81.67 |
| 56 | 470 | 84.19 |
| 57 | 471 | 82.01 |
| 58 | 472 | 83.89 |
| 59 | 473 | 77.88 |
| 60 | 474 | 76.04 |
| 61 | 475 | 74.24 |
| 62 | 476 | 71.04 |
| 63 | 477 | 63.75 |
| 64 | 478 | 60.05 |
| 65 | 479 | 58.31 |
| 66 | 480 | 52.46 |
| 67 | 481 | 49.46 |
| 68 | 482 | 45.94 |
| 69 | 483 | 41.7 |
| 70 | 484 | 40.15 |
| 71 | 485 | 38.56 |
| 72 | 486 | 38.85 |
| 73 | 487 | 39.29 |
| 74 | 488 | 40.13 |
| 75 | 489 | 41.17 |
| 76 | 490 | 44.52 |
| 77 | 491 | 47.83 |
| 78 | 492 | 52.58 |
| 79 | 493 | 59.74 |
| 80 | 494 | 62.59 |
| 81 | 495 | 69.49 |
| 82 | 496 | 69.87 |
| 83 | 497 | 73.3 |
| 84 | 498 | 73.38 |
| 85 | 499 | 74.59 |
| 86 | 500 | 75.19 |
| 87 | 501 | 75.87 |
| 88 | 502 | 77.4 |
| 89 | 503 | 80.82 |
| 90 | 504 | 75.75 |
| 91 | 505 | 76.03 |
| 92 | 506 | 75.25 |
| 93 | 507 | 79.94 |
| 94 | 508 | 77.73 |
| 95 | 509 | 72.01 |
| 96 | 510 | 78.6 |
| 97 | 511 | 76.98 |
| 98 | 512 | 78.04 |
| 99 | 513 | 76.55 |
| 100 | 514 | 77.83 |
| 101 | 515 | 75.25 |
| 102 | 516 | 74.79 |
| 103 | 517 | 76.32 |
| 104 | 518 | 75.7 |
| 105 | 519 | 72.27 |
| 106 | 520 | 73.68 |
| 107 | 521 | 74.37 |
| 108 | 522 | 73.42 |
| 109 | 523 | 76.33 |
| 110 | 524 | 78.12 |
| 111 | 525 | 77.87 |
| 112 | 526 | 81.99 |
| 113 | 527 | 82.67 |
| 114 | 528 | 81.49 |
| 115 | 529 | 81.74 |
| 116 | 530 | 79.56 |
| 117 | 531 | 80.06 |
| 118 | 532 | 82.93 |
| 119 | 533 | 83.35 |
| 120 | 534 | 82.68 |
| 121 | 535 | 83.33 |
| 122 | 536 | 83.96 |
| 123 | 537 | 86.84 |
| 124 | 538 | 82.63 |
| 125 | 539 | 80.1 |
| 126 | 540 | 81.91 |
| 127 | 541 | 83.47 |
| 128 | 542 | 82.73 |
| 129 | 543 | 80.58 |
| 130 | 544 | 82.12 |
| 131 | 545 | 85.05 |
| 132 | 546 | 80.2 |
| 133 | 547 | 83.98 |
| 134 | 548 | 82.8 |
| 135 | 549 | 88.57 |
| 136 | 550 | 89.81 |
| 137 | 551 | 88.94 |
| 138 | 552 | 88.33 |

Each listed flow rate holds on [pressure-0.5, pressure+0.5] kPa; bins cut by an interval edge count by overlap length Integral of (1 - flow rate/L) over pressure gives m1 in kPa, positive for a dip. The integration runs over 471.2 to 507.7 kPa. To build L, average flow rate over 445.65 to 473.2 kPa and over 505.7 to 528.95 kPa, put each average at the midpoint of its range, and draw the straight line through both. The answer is 5.0 kPa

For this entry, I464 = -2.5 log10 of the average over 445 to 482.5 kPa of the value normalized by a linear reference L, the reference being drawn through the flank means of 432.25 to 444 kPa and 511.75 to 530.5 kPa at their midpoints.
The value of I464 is 0.31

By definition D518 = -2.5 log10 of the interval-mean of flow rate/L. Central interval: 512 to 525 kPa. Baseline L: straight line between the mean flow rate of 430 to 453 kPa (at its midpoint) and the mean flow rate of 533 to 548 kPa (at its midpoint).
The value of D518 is 0.093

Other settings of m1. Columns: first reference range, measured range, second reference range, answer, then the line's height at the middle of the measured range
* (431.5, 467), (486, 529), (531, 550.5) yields 5.0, 79.9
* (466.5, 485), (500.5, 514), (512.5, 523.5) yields -0.8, 72.9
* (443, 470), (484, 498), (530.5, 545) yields 4.0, 73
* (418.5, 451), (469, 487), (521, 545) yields 5.3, 86.6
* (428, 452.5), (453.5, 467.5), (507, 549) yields 2.6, 82.2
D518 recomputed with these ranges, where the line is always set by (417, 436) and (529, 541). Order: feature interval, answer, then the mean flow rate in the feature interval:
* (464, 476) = 0.20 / 79.5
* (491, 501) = 0.32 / 67.3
